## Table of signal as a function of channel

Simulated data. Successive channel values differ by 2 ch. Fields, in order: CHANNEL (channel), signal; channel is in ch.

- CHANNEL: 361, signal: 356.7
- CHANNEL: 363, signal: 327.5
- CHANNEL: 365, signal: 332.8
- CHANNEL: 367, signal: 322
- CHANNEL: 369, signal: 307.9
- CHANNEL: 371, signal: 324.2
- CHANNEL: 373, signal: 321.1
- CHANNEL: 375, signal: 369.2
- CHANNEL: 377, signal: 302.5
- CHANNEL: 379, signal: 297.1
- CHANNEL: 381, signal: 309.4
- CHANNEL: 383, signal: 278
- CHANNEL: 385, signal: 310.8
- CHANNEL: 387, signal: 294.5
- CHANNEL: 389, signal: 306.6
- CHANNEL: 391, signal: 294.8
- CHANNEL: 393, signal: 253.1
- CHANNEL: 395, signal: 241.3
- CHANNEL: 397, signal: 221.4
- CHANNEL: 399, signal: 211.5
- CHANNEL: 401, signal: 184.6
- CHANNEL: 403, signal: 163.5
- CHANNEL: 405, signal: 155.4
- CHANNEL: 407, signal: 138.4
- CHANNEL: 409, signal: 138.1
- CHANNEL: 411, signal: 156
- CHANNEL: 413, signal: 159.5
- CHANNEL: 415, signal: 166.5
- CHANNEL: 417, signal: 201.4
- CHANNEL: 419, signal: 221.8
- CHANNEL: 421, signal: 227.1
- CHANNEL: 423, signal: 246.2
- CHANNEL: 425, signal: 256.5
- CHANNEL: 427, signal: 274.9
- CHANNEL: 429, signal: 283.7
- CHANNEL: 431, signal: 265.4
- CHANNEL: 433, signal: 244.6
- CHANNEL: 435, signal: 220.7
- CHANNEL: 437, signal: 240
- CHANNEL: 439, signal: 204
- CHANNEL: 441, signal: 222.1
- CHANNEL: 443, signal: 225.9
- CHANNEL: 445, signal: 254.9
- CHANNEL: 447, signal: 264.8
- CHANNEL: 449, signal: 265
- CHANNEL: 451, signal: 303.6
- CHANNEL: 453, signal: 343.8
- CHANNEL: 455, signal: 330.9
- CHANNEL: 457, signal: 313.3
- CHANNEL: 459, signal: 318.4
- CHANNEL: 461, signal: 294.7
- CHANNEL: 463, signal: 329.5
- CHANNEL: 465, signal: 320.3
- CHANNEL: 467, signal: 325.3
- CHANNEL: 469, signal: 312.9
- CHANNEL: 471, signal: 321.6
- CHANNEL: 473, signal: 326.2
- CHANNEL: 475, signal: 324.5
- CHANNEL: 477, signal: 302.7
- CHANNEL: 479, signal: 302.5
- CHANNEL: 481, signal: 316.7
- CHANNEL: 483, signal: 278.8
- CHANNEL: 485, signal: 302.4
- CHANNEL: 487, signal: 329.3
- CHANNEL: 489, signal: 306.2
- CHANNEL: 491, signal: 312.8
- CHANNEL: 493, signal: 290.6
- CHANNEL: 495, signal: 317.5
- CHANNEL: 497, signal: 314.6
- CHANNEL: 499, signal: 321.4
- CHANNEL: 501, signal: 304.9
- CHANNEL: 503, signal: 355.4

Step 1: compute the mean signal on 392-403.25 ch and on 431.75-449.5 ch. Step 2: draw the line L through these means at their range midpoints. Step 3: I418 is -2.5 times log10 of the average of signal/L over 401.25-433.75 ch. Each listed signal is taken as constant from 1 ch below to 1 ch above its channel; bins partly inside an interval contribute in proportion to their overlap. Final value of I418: 0.11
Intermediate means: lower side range 216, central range 205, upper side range 238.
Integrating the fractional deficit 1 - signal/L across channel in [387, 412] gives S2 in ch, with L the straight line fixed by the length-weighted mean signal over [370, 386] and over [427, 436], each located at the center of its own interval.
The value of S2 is 7.1 ch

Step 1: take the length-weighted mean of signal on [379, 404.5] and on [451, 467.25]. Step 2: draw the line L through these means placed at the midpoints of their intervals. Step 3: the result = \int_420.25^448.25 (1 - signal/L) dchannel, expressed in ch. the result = 4.8 ch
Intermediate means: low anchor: 255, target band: 245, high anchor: 321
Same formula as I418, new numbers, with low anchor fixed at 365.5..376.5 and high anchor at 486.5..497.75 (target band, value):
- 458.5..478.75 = -0.01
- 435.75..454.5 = 0.22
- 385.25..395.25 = 0.15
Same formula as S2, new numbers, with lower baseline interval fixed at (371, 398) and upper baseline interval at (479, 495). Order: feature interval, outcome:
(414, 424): 2.9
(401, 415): 6.7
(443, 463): 0.3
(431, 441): 2.3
